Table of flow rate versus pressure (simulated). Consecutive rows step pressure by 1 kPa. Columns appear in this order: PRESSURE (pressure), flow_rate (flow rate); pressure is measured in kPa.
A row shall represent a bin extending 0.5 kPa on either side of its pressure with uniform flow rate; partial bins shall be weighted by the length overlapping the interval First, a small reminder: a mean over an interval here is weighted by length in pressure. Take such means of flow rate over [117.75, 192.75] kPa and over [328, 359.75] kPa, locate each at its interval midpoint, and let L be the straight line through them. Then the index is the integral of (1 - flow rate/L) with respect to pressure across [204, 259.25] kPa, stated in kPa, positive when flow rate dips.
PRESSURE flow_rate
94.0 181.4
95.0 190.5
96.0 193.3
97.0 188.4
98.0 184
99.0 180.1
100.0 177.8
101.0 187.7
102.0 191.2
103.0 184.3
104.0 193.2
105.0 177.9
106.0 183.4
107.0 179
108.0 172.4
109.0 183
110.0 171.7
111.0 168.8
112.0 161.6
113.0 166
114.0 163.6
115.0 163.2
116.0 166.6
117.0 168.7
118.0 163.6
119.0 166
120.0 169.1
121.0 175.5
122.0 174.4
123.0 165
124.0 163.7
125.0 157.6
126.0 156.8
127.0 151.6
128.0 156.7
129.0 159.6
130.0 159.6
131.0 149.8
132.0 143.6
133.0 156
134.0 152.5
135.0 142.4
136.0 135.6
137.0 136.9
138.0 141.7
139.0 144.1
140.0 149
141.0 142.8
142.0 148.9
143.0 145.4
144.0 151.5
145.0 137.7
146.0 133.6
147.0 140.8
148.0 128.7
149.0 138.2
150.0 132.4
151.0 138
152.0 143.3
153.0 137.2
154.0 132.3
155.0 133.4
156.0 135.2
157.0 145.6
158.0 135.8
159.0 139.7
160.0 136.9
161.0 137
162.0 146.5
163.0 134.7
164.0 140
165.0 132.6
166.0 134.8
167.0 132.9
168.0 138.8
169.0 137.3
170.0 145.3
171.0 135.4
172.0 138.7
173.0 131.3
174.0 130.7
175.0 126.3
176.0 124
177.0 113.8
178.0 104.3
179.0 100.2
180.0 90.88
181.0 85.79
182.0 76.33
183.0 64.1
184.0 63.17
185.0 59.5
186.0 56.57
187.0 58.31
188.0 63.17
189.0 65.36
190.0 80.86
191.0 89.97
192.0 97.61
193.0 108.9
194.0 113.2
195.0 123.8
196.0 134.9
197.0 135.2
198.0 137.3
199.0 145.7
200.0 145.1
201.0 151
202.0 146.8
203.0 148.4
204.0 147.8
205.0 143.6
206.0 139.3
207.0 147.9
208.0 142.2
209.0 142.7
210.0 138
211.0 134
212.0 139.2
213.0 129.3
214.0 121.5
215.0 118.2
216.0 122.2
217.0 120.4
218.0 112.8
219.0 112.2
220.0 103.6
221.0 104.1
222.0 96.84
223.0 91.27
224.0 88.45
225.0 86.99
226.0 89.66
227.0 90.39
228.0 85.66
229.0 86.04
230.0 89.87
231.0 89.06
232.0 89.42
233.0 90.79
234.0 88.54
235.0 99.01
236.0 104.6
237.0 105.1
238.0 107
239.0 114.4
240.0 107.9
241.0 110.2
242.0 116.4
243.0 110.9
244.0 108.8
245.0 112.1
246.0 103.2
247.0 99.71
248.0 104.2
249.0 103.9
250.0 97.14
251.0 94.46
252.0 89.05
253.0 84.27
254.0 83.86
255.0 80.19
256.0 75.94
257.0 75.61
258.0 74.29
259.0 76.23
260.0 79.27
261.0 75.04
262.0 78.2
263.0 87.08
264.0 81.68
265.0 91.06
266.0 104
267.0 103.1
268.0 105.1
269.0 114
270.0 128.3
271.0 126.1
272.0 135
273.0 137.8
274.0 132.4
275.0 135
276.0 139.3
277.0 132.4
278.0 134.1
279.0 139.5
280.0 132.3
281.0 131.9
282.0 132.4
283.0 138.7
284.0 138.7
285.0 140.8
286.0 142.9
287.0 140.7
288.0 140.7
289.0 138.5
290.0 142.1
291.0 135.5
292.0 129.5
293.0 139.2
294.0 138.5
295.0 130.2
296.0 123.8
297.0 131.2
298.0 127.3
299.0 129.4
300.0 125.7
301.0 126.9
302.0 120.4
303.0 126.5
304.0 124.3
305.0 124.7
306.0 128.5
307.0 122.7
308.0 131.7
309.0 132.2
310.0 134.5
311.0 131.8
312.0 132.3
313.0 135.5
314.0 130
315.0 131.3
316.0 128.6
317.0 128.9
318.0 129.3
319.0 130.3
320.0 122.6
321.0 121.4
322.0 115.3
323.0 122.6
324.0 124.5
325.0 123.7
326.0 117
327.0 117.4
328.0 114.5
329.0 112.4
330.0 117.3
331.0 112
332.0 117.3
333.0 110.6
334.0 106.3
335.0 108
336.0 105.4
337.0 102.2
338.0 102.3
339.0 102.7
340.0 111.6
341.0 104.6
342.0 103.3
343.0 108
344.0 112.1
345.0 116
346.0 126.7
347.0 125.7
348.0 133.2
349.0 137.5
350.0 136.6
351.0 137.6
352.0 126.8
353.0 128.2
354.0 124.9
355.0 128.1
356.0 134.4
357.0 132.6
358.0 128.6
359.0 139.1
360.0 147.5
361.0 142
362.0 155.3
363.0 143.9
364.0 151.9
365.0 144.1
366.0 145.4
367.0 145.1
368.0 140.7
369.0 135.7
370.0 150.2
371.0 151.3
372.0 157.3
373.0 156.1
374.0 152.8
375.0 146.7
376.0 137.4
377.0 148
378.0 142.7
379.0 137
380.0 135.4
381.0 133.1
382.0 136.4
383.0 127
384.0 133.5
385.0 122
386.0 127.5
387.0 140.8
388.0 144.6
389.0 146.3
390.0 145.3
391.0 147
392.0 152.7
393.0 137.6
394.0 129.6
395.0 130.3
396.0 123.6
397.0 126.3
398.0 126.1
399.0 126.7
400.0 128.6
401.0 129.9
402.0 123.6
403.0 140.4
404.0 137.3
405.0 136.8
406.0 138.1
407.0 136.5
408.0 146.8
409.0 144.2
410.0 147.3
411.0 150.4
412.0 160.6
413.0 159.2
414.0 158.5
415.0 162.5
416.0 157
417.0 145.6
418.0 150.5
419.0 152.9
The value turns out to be 8.98 kPa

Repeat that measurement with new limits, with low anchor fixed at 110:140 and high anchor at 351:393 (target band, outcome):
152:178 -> 3.4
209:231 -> 6.3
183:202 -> 6.4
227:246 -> 6.3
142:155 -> 1.5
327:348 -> 4.6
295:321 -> 3.0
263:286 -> 3.5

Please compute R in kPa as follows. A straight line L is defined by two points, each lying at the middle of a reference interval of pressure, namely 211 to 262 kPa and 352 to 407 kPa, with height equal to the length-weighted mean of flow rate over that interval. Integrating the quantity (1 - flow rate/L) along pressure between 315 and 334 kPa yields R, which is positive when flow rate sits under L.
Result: 0.4 kPa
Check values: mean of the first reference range 98.9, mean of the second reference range 138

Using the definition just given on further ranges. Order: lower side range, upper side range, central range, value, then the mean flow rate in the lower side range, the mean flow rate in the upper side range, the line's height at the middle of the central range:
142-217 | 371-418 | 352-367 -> -0.06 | 124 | 141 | 138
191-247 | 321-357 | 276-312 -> -4.77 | 115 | 118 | 117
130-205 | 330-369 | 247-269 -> 6.51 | 126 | 126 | 126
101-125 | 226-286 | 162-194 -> 8.29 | 173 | 106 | 142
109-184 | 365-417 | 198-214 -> -0.07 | 141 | 141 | 141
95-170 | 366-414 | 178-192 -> 7.07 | 155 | 140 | 152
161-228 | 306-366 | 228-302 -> 5.21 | 116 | 125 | 120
